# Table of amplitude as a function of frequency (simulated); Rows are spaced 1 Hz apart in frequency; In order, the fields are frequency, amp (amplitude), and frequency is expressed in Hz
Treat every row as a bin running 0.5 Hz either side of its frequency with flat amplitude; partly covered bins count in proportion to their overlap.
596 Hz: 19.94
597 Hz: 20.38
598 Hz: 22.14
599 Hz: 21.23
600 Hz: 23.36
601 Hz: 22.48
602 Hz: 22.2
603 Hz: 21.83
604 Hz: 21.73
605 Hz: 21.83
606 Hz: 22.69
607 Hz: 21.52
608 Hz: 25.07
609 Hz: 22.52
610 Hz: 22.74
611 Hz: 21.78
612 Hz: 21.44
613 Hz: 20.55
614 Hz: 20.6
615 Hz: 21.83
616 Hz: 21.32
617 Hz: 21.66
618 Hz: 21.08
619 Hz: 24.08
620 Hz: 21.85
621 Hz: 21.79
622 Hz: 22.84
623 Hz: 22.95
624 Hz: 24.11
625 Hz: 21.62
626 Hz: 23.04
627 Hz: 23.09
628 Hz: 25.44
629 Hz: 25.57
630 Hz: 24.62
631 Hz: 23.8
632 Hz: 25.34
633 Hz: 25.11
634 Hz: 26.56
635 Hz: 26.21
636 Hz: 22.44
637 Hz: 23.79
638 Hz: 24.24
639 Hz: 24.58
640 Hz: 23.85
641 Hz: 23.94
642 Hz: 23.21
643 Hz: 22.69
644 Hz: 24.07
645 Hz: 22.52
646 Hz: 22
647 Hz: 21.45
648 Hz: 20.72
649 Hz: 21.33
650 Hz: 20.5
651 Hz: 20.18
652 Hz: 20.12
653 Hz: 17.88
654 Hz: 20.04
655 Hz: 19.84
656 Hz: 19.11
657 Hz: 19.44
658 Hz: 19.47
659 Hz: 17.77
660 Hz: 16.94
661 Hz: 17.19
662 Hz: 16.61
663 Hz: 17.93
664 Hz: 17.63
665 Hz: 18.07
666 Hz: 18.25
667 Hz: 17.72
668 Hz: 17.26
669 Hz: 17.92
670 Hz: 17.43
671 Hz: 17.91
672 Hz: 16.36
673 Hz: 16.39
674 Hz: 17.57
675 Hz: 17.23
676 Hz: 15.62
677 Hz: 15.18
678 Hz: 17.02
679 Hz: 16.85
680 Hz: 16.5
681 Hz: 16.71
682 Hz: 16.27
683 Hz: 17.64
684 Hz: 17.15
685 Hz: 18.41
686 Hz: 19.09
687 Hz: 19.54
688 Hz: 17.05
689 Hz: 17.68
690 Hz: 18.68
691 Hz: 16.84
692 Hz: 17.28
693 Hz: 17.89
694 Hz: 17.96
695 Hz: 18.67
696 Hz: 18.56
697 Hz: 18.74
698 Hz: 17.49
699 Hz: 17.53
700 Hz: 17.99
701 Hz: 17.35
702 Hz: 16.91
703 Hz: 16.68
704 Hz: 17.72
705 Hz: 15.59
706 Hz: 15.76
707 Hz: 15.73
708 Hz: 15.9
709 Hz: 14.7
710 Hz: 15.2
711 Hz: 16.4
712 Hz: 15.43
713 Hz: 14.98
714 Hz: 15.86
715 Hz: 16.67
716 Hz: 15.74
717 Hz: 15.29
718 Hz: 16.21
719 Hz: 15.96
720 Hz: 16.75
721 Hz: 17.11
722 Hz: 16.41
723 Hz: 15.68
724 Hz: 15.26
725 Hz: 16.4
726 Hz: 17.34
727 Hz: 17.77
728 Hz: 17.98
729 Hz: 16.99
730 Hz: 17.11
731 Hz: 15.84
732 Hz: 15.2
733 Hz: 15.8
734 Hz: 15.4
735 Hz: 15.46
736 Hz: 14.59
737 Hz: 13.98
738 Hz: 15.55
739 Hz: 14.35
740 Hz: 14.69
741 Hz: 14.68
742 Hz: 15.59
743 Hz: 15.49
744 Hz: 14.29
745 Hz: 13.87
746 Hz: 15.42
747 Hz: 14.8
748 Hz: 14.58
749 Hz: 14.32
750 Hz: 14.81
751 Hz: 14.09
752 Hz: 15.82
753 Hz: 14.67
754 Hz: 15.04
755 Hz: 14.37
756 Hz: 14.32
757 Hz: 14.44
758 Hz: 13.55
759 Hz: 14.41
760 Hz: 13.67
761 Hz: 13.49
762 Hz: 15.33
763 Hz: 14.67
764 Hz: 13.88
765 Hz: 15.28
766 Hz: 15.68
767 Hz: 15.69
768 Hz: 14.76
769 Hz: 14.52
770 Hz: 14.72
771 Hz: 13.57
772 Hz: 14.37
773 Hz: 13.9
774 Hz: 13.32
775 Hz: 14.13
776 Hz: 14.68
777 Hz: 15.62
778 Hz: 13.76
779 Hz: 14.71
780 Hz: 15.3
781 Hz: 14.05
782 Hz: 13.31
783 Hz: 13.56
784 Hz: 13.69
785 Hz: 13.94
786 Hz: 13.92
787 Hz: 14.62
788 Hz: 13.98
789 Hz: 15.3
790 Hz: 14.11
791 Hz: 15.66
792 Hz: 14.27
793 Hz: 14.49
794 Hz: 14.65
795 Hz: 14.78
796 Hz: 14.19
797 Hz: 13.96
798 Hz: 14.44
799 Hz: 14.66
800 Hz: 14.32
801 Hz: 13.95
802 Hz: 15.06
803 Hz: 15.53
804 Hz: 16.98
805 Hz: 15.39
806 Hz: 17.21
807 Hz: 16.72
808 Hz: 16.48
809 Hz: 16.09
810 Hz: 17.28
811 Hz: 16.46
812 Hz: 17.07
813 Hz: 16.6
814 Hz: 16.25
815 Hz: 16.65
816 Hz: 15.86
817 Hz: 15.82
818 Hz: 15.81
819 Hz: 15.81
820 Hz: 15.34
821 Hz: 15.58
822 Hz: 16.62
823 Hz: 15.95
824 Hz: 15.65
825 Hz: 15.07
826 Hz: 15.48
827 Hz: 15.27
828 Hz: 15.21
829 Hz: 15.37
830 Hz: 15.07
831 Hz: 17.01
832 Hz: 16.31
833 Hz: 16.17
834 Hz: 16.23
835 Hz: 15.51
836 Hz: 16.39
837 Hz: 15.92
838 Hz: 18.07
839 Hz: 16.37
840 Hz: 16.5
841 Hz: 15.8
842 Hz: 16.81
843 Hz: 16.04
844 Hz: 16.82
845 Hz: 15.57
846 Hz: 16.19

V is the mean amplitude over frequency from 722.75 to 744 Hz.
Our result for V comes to 15.7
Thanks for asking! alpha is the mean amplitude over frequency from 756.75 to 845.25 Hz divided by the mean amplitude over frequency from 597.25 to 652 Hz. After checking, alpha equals 0.67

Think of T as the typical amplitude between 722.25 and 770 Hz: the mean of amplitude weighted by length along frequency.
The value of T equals 15.1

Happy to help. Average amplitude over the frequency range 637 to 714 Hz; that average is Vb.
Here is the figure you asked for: 18.4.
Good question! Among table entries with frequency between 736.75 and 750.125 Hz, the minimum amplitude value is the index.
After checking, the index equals 13.87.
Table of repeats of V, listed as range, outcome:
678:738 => 16.7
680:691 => 17.7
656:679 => 17.4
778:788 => 14.1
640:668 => 19.9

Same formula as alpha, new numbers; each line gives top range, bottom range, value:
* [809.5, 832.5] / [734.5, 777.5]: 1.09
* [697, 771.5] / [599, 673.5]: 0.72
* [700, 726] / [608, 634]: 0.70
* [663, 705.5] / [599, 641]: 0.76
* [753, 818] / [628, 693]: 0.75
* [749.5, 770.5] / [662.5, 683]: 0.86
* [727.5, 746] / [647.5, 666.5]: 0.81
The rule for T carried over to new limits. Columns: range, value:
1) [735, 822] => 14.9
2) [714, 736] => 16.3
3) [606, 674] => 21.3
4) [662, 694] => 17.4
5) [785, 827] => 15.4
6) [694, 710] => 17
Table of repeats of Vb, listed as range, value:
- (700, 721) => 16.1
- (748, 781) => 14.5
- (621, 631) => 23.6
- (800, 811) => 16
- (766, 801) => 14.4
